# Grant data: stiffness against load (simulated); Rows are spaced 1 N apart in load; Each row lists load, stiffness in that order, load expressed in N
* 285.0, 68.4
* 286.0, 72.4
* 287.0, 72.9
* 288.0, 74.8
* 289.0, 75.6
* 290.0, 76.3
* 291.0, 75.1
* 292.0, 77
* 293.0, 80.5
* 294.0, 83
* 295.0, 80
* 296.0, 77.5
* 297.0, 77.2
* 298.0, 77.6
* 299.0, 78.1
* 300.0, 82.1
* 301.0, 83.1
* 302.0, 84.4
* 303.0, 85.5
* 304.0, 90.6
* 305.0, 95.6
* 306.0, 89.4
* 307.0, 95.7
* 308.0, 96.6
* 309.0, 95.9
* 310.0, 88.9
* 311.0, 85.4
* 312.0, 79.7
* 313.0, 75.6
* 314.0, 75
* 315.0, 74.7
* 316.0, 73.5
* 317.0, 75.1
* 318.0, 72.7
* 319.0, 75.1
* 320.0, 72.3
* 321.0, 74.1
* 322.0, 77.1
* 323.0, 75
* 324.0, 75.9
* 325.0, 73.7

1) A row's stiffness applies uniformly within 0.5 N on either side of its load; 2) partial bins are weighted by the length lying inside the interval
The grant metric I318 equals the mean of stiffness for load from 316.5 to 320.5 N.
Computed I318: 73.8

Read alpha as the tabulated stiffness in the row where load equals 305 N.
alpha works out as 95.6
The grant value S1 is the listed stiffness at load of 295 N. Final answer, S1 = 80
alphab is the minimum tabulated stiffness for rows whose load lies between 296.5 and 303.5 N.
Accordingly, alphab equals 77.2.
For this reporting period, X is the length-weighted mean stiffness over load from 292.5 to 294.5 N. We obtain 81.8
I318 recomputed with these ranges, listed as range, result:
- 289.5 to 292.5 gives 76.1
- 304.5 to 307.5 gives 93.6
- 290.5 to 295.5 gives 79.1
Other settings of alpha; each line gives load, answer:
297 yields 77.2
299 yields 78.1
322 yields 77.1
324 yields 75.9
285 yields 68.4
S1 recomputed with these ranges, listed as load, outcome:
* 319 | 75.1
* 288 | 74.8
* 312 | 79.7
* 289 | 75.6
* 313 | 75.6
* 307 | 95.7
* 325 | 73.7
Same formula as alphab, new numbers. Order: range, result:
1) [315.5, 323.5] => 72.3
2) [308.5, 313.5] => 75.6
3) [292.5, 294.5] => 80.5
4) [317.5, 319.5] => 72.7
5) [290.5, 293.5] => 75.1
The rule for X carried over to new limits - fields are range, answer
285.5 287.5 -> 72.7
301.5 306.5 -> 89.1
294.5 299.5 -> 78.1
